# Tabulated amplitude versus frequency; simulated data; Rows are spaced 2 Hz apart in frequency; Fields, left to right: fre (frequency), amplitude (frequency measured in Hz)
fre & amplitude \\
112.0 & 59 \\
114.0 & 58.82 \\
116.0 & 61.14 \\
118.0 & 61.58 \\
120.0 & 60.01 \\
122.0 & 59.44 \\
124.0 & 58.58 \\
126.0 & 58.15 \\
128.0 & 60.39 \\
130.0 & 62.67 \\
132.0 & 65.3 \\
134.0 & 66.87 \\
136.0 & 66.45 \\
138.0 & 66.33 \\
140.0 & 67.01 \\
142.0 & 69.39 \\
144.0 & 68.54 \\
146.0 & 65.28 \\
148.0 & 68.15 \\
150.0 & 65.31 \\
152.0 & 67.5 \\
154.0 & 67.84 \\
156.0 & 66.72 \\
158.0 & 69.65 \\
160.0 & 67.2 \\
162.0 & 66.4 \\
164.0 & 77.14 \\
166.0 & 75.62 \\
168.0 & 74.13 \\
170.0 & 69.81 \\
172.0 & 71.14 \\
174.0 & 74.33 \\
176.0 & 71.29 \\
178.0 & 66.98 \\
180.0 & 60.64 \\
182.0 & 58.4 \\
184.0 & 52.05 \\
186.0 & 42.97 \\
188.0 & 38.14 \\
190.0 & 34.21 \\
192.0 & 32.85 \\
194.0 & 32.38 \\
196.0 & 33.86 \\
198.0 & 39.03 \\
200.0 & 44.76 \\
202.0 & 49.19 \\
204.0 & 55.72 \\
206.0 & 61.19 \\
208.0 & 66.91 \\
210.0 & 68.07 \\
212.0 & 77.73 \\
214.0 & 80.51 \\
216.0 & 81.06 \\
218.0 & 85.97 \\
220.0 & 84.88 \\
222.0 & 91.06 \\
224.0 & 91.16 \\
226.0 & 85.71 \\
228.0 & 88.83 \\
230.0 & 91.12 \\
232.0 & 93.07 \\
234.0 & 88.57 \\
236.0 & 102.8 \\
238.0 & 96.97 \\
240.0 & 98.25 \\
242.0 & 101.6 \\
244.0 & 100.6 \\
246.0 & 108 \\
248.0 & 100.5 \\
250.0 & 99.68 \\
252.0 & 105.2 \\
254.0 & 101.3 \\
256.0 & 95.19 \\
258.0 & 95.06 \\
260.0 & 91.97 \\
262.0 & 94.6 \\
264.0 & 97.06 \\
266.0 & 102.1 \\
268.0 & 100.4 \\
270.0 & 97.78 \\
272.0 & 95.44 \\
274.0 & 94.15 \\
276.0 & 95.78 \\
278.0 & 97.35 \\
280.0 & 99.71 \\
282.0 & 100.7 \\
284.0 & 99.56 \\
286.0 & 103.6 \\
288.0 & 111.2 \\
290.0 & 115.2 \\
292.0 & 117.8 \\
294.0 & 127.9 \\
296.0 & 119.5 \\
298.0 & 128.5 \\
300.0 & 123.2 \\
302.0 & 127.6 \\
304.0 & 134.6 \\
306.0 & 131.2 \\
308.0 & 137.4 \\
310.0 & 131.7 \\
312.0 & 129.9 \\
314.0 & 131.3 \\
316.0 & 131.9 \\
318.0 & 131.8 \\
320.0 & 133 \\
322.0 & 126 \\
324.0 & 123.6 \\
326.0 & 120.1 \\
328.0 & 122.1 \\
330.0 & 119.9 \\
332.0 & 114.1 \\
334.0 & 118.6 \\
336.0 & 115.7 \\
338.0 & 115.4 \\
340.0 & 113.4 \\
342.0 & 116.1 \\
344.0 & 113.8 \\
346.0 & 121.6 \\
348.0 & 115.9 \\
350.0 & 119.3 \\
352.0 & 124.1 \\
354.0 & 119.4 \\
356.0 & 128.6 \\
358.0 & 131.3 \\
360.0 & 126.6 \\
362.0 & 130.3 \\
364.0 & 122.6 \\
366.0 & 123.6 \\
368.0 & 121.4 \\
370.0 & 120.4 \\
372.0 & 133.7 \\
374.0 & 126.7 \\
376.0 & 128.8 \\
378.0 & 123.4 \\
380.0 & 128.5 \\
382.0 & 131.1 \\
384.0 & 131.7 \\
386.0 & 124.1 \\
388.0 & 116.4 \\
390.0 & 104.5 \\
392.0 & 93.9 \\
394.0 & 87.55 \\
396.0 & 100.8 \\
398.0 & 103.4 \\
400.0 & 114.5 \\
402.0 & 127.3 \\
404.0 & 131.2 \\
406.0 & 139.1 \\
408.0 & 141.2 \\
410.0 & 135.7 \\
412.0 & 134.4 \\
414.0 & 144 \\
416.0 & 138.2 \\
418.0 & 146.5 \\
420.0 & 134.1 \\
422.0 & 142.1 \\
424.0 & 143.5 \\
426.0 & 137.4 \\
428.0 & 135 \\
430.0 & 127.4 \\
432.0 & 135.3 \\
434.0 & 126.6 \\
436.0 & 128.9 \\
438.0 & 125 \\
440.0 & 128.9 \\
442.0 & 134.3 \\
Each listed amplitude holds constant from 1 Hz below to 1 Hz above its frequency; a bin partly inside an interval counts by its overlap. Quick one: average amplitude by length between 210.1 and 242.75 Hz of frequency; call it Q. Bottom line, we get 89.3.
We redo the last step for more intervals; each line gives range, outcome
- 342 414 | 122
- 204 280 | 91.7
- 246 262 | 98.8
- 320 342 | 119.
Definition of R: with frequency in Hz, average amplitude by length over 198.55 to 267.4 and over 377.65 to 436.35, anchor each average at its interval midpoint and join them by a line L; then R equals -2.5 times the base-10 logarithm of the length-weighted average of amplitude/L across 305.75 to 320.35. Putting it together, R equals -0.25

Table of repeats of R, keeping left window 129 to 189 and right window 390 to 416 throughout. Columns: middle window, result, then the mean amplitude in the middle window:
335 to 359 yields -0.106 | 120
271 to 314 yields -0.200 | 116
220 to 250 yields -0.151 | 95.4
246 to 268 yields -0.127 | 98.8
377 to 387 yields -0.102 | 128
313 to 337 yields -0.199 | 124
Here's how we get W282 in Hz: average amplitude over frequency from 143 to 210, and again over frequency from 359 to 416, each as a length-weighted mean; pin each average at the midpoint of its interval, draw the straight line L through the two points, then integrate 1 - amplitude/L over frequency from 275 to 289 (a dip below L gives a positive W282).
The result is -1.5 Hz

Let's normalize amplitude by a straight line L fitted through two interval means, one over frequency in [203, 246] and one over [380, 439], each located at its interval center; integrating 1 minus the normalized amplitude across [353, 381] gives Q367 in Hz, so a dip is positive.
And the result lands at -2.1 Hz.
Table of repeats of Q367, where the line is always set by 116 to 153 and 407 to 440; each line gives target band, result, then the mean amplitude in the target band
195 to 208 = 5.2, 48.8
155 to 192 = 5.5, 62.3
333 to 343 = -0.1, 116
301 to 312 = -2.6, 132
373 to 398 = 2.0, 116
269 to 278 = 0.2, 96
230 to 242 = -0.9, 96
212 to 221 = 0.2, 82.5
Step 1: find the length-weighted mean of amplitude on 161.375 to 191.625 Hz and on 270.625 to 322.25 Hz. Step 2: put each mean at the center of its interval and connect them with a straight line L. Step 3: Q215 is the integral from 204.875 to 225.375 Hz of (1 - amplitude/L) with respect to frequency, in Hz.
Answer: 0.30 Hz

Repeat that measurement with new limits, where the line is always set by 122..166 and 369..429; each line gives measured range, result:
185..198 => 7.0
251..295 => -2.2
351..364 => -1.1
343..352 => -0.3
